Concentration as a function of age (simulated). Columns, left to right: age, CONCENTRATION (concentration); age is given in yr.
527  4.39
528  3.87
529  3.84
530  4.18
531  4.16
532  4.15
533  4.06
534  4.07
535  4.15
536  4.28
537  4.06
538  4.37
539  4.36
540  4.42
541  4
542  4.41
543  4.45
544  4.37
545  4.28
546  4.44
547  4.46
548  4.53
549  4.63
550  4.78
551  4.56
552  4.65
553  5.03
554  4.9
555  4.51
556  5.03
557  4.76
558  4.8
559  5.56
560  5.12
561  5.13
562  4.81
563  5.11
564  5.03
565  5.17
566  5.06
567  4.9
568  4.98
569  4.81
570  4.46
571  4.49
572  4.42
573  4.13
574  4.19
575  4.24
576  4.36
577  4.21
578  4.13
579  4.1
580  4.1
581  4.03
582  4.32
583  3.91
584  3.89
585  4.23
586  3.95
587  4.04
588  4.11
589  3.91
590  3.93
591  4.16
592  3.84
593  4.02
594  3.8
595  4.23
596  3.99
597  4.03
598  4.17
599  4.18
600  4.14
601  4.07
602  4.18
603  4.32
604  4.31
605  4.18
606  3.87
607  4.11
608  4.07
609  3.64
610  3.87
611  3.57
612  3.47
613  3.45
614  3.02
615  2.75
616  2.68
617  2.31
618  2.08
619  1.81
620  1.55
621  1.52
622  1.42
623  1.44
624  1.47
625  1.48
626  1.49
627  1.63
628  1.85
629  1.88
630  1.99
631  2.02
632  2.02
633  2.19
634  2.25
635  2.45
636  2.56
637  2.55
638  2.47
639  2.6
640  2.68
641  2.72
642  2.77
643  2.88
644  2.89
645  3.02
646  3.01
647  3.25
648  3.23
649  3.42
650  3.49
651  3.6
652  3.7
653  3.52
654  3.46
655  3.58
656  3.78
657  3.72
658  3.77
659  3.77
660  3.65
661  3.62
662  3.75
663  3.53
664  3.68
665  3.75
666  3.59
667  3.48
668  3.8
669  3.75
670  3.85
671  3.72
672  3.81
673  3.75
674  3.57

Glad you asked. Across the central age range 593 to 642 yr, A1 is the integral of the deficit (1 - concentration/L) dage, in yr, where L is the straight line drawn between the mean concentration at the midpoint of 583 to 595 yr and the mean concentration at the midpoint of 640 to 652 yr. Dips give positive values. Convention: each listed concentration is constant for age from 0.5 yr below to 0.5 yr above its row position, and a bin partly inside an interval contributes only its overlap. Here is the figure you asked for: 9.6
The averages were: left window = 4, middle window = 2.9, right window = 3.12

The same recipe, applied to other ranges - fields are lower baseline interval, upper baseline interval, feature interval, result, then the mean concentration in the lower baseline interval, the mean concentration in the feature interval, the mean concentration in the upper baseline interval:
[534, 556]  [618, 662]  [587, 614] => -4.4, 4.46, 3.97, 2.66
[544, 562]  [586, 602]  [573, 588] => 0.6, 4.76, 4.12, 4.04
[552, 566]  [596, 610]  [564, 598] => 2.1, 4.99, 4.26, 4.09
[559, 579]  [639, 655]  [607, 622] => 3.9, 4.68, 2.84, 3.17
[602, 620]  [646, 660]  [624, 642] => 6.7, 3.35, 2.16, 3.54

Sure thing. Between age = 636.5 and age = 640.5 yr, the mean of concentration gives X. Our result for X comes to 2.58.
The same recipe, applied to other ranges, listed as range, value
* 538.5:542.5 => 4.3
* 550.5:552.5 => 4.61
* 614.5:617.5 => 2.58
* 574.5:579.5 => 4.21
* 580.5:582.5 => 4.18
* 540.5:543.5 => 4.29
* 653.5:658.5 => 3.66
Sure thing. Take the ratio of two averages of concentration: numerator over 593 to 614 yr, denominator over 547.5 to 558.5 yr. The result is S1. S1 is 0.83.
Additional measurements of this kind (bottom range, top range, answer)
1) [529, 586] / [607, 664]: 0.63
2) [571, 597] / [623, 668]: 0.71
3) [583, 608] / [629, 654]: 0.69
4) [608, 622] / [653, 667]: 1.33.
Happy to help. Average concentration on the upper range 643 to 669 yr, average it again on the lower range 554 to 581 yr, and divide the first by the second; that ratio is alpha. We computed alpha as 0.8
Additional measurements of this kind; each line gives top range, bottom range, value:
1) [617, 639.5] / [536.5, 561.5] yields 0.42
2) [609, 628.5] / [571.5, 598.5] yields 0.56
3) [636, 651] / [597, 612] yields 0.73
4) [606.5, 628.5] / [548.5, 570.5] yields 0.51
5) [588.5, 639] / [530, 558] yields 0.68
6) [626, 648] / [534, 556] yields 0.55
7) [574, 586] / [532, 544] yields 0.97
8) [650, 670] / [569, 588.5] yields 0.87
